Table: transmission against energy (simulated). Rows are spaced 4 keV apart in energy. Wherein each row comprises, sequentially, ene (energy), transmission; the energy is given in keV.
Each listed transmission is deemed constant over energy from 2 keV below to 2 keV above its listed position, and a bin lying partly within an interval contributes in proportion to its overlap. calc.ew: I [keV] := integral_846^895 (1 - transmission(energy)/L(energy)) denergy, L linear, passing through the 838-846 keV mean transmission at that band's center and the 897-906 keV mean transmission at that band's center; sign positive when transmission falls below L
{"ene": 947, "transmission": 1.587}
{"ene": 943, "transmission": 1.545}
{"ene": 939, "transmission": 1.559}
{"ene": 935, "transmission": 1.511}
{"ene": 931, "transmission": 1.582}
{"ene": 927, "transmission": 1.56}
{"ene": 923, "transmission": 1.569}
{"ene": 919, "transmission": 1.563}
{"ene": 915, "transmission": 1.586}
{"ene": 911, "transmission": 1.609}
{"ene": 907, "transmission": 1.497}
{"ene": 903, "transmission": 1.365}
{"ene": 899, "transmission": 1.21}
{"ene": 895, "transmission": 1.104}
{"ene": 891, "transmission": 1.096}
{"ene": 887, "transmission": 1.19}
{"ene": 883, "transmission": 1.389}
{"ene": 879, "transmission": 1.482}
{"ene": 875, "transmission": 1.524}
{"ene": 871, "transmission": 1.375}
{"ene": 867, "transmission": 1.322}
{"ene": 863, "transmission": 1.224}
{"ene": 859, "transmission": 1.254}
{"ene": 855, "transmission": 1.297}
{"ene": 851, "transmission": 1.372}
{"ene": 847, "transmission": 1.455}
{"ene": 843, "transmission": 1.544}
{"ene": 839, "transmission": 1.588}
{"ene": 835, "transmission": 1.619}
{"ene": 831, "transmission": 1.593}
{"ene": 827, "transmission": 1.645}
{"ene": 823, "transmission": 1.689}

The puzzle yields 3.9 keV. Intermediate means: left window 1.55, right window 1.31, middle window 1.32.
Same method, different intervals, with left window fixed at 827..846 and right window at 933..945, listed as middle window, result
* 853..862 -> 1.7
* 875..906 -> 5.4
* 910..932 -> -0.4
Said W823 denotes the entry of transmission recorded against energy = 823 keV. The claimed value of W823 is 1.689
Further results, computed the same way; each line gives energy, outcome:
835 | 1.619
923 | 1.569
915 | 1.586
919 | 1.563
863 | 1.224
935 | 1.511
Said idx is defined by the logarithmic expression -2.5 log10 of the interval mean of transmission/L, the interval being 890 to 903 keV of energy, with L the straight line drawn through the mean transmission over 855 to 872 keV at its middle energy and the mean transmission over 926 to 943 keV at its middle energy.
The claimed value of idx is 0.20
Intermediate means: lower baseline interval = 1.29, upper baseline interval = 1.55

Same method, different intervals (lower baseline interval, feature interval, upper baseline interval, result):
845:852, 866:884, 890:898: -0.15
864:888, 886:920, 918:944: 0.09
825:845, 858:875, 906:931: 0.20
